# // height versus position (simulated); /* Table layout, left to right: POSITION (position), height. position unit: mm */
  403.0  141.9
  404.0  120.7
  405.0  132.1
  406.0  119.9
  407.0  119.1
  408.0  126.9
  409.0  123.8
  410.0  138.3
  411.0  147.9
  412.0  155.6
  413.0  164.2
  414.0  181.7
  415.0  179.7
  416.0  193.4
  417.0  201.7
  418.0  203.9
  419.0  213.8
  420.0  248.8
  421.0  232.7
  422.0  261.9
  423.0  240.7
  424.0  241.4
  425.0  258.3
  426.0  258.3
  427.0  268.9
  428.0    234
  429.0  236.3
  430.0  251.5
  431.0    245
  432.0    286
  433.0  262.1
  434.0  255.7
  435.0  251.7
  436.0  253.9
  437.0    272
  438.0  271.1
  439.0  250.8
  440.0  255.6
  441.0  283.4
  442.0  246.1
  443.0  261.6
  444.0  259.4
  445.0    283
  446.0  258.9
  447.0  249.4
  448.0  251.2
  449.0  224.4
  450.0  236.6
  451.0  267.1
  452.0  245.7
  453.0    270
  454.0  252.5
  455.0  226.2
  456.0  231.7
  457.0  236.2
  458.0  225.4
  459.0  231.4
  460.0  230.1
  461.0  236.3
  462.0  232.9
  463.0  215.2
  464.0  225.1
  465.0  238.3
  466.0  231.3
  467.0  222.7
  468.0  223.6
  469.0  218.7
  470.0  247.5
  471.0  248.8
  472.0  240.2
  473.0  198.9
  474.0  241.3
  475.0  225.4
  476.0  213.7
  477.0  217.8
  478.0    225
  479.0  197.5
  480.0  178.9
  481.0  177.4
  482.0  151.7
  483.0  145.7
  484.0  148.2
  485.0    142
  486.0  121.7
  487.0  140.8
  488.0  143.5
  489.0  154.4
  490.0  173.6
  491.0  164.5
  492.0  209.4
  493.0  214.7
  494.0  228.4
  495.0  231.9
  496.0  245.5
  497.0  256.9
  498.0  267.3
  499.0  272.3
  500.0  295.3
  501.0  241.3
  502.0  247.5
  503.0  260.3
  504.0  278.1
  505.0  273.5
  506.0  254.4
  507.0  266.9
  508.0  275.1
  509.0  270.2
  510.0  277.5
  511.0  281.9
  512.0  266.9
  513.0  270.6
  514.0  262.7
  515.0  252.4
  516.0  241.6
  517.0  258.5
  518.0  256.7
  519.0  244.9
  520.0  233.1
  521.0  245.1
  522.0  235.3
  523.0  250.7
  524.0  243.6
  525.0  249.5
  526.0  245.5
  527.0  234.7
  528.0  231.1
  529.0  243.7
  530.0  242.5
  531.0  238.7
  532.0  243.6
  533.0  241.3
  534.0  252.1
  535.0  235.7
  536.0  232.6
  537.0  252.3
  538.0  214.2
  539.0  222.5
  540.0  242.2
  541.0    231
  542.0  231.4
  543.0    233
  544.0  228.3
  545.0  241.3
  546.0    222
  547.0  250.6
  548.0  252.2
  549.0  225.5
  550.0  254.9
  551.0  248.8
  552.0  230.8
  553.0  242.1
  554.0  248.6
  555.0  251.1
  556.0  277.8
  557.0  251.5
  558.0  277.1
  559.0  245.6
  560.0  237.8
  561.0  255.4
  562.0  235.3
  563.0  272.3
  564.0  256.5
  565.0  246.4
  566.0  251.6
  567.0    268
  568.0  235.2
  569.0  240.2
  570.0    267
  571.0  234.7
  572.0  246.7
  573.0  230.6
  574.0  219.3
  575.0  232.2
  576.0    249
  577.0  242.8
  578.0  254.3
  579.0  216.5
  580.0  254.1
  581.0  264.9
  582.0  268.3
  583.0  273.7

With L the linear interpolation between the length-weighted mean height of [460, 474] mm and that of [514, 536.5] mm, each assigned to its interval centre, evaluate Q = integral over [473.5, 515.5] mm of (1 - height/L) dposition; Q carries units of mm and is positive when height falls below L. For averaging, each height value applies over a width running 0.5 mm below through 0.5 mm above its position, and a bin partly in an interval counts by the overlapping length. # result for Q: 2.4 mm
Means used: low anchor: 230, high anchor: 244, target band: 223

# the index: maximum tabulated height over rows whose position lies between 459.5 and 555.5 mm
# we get 295.3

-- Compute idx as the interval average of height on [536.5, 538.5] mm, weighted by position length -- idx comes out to 233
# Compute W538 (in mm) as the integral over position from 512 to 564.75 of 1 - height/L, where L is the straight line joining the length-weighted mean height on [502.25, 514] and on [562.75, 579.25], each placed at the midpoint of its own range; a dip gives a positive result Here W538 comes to 2.6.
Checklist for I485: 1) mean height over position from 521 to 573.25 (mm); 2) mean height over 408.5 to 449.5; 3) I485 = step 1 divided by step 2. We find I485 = 1.0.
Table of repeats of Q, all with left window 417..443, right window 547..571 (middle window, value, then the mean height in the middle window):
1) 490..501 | 0.7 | 236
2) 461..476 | 1.3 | 229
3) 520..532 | 0.4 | 242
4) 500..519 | -1.0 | 263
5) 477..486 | 2.9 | 171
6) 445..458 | 0.2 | 246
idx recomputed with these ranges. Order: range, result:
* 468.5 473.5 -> 231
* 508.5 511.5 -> 277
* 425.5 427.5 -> 264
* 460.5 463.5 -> 228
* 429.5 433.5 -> 261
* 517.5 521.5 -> 245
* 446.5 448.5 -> 250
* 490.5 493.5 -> 196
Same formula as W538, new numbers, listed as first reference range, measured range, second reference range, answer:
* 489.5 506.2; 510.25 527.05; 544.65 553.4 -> -0.7 mm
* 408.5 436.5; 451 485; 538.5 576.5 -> 1.4 mm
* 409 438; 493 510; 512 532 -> -1.2 mm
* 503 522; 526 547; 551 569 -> 1.6 mm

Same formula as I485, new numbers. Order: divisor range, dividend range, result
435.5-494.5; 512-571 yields 1.11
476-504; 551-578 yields 1.22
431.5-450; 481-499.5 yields 0.73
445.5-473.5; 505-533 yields 1.07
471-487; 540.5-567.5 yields 1.31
